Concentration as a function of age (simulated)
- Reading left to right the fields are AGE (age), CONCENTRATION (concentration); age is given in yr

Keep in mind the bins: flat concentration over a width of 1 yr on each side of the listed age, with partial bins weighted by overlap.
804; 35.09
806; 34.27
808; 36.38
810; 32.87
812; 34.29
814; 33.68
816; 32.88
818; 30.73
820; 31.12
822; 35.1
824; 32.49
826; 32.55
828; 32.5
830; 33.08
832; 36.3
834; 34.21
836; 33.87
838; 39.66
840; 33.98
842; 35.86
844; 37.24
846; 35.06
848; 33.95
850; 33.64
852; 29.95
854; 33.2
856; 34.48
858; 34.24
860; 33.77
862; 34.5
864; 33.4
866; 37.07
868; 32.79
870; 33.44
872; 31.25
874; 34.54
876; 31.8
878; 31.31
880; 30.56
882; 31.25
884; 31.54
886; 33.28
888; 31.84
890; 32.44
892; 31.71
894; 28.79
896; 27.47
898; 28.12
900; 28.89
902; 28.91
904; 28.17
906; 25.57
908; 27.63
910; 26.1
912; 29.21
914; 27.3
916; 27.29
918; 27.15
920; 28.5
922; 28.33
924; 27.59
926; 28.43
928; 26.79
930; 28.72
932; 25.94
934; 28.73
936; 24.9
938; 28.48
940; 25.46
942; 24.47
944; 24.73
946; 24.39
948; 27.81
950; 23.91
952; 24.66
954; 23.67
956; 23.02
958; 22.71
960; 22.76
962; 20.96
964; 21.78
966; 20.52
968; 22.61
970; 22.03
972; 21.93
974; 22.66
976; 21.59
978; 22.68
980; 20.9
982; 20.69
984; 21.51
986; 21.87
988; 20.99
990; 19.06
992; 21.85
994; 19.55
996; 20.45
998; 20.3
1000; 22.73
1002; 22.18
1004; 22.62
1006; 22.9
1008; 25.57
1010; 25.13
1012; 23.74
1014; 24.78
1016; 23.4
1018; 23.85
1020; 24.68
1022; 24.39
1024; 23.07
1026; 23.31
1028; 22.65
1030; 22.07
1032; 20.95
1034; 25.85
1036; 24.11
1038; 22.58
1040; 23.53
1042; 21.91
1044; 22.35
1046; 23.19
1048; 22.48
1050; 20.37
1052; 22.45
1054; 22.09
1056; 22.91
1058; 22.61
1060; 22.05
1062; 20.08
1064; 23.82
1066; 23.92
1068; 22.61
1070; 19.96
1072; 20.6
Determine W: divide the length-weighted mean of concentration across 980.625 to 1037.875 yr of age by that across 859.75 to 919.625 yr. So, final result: 0.7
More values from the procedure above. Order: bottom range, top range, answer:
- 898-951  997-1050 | 0.86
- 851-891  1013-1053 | 0.70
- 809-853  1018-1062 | 0.67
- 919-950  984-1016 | 0.83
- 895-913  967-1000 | 0.77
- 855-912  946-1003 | 0.71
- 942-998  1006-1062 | 1.04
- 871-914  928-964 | 0.83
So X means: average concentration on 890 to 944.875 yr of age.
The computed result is 27.6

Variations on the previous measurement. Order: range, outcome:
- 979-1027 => 22.5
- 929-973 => 24.3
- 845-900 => 32.4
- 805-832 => 33.3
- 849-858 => 33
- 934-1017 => 22.9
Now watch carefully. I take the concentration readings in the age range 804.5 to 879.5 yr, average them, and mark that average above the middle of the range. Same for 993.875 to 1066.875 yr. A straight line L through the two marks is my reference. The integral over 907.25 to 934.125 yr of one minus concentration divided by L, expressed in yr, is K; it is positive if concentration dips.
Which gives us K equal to 1.4 yr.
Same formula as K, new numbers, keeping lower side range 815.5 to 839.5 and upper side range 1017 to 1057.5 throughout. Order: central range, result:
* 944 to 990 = 7.05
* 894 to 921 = 1.69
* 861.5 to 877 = -0.97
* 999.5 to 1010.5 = 0.49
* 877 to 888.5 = -0.28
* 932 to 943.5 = 0.72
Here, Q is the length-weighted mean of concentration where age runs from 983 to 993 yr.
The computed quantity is 21.1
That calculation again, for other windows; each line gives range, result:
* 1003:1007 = 22.8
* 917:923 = 28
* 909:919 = 27.4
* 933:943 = 26.4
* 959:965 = 21.8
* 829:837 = 34.4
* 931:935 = 27.3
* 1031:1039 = 23.4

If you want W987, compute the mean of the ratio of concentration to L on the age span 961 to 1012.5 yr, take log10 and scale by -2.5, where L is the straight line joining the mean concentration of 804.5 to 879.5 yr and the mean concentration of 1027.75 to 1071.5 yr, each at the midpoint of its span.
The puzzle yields 0.18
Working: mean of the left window 33.8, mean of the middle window 21.9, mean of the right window 22.5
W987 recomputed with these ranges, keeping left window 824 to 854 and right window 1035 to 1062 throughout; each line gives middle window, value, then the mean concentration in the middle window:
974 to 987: 0.21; 21.6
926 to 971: 0.15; 24.6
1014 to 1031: 0.02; 23.5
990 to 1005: 0.19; 21.2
